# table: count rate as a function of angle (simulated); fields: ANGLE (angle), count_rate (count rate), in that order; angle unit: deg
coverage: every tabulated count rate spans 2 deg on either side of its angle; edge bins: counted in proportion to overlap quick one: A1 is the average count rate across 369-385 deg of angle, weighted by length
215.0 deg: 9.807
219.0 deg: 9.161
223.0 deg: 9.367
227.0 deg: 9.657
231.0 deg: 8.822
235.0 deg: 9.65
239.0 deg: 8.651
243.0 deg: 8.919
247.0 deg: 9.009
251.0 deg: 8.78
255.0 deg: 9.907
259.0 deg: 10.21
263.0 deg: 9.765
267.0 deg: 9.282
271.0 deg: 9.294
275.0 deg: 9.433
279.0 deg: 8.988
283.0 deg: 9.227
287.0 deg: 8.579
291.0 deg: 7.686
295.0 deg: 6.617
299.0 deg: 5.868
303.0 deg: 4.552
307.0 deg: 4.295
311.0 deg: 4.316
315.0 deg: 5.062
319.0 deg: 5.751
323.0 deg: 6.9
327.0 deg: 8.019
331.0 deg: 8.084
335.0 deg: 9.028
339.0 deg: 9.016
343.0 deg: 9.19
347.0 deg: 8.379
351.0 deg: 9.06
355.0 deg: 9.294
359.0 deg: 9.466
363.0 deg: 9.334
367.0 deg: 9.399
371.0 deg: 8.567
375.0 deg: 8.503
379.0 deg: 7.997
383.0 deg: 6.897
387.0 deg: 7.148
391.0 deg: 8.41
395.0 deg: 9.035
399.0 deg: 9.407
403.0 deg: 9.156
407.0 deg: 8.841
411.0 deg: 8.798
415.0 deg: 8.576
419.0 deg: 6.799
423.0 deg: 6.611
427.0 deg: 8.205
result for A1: 7.99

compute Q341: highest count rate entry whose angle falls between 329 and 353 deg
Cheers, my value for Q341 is 9.19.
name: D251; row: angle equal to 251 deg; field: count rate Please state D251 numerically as 8.78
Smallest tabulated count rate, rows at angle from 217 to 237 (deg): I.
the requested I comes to 8.822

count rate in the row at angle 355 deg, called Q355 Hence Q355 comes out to 9.294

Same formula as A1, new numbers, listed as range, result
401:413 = 8.93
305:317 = 4.56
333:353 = 8.93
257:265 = 9.99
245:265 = 9.53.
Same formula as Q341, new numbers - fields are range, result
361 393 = 9.399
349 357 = 9.294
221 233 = 9.657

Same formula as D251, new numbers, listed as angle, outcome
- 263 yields 9.765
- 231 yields 8.822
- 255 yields 9.907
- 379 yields 7.997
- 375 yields 8.503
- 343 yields 9.19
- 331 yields 8.084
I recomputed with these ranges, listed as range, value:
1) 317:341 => 5.751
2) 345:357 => 8.379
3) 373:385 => 6.897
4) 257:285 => 8.988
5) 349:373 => 8.567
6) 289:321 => 4.295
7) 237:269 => 8.651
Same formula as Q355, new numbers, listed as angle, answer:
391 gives 8.41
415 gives 8.576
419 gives 6.799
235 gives 9.65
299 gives 5.868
